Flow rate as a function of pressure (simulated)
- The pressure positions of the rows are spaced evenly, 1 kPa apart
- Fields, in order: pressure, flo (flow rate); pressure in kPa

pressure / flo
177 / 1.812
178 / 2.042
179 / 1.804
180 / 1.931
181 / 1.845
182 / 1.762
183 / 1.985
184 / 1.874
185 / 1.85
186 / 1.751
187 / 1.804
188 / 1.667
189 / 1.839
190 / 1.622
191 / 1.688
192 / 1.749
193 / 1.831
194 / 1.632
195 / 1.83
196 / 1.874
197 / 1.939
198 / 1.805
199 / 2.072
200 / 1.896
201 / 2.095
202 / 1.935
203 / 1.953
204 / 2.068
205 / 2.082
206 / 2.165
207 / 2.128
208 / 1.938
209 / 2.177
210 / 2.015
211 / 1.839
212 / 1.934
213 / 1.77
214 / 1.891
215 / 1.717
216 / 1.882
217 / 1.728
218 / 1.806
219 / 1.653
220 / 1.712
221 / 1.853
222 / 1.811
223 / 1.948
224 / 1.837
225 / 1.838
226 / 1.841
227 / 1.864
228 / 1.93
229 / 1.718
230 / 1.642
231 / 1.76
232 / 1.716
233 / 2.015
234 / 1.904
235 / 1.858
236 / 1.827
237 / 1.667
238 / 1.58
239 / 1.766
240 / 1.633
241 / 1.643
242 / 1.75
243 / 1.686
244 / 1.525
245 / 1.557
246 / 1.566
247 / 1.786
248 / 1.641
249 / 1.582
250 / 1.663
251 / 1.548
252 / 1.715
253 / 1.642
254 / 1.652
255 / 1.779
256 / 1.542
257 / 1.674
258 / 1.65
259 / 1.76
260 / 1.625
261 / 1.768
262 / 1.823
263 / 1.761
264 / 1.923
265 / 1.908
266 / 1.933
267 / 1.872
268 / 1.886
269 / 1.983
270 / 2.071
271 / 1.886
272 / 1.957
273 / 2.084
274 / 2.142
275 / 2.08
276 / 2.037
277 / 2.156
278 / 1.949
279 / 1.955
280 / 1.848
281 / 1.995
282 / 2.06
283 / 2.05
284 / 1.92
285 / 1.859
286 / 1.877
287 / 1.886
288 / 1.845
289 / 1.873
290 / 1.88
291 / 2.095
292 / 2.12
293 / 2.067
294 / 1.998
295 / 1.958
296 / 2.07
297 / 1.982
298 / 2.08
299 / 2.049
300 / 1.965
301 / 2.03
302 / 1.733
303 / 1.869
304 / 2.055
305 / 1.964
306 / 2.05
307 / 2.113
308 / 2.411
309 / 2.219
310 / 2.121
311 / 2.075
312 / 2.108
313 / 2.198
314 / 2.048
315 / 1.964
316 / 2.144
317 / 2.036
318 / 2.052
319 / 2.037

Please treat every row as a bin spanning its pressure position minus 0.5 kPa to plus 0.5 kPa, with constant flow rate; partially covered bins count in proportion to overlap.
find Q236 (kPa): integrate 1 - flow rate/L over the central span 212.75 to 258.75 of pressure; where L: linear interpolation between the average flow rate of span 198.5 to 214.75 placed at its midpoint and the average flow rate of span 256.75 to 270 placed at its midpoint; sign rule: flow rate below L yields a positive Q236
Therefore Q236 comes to 4.2 kPa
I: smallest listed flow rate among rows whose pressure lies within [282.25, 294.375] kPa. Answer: 1.845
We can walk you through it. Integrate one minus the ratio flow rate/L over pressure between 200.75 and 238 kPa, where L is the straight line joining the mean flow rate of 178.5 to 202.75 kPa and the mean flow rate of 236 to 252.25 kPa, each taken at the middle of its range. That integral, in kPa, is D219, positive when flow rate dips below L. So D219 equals -2.9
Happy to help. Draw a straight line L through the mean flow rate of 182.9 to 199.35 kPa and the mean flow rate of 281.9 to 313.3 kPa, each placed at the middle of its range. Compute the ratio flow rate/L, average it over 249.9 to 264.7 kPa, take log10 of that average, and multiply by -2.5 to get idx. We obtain 0.14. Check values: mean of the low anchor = 1.81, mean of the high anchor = 2.02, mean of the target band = 1.71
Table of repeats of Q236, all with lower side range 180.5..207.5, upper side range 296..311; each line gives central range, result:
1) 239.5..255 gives 2.5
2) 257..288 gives 1.3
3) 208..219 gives 0.2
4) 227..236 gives 0.5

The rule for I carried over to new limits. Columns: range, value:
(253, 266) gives 1.542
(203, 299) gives 1.525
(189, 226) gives 1.622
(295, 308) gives 1.733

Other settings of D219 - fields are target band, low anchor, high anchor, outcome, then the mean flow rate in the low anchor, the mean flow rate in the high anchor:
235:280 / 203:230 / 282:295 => 3.3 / 1.89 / 1.96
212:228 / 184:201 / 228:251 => -0.6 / 1.81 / 1.71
